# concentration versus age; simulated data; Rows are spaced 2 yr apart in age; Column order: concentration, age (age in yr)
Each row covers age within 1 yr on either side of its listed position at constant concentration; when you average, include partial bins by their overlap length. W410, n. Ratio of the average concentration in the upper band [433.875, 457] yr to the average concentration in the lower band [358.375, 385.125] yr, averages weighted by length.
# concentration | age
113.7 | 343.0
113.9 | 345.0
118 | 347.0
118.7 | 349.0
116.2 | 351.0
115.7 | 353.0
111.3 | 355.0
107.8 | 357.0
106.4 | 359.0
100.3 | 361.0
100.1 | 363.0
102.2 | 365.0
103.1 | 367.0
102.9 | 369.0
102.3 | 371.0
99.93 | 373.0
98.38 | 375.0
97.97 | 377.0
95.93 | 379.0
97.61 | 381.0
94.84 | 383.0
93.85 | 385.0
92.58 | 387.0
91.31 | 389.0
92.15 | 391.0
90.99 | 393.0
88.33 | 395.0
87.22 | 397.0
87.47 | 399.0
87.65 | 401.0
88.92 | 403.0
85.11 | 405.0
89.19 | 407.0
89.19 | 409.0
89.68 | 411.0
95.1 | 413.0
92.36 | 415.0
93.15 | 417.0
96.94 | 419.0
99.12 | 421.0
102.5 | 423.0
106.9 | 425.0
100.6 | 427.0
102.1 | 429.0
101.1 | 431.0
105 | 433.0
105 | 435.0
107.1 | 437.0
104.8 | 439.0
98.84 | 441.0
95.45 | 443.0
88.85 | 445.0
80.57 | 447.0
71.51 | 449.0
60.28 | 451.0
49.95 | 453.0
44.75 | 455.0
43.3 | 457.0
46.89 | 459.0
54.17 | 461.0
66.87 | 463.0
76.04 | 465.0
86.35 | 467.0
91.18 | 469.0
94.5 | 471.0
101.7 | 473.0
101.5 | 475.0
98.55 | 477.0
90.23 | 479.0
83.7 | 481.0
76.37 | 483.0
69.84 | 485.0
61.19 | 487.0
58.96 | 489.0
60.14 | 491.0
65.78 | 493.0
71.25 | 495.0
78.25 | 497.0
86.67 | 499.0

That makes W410 0.81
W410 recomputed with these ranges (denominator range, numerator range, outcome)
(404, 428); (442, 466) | 0.68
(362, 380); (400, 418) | 0.90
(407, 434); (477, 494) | 0.74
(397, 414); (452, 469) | 0.68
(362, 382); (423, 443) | 1.03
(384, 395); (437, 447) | 1.05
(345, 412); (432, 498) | 0.80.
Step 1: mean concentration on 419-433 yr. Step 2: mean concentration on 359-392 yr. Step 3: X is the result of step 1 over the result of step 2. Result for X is 1.04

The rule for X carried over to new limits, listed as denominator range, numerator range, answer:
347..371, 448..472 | 0.61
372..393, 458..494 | 0.81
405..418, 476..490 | 0.85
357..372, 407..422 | 0.91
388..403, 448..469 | 0.69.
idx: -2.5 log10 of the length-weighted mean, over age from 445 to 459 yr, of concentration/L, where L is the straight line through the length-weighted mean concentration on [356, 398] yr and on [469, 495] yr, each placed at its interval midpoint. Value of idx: 0.39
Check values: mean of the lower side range 97.4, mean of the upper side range 80.3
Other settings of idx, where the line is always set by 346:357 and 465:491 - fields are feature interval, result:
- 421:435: -0.08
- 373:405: 0.15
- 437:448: -0.03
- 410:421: 0.06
